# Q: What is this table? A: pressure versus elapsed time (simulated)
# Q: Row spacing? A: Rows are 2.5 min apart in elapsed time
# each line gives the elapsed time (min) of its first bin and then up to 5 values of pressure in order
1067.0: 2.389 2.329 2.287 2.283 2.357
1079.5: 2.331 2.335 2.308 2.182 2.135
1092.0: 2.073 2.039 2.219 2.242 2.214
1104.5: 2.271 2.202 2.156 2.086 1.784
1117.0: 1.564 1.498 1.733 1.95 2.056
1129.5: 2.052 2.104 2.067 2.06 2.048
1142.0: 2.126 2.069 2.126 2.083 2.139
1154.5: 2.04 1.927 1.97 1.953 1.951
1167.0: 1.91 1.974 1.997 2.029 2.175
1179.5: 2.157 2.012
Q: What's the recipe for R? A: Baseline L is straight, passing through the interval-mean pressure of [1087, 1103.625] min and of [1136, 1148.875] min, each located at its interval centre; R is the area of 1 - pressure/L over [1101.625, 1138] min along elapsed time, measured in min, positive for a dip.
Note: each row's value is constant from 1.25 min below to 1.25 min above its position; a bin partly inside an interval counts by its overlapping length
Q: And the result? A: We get 2.4 min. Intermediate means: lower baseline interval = 2.16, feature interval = 1.98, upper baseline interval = 2.09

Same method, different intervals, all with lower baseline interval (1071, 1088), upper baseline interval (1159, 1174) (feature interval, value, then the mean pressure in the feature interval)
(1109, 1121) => 2.0 min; 1.79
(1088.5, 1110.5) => 0.5 min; 2.17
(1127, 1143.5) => 0.1 min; 2.07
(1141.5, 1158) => -0.4 min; 2.07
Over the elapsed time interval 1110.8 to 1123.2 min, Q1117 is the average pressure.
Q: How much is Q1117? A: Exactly 1.73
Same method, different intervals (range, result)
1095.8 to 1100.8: 2.23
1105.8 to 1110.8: 2.18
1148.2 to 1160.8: 2.03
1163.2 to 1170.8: 1.95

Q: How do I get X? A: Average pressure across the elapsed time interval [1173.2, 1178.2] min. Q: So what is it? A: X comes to 2.1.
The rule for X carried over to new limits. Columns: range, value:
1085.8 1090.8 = 2.16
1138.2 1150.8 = 2.09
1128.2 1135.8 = 2.07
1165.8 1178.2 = 2.02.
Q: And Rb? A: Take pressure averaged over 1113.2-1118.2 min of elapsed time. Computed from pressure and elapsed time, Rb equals 1.68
